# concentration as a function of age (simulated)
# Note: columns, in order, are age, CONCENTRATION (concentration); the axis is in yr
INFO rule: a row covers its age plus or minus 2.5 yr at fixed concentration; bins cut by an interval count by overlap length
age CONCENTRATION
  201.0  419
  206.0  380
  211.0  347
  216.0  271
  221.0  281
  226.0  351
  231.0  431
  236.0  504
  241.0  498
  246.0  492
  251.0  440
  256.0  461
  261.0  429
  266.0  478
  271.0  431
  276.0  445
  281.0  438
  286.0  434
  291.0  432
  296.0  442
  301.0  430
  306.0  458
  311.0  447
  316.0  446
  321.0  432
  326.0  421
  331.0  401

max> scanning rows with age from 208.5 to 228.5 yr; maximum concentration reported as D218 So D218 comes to 351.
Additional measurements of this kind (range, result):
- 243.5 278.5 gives 492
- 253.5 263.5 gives 461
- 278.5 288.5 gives 438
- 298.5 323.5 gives 458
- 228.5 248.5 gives 504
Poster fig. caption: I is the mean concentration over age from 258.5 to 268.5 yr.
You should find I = 454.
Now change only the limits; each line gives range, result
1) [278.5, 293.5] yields 435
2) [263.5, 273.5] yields 454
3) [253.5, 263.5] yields 445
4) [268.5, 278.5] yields 438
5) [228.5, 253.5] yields 473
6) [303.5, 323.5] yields 446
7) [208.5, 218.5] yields 309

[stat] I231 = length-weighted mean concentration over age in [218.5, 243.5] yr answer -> 413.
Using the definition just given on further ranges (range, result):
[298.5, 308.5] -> 444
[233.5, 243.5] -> 501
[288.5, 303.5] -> 435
